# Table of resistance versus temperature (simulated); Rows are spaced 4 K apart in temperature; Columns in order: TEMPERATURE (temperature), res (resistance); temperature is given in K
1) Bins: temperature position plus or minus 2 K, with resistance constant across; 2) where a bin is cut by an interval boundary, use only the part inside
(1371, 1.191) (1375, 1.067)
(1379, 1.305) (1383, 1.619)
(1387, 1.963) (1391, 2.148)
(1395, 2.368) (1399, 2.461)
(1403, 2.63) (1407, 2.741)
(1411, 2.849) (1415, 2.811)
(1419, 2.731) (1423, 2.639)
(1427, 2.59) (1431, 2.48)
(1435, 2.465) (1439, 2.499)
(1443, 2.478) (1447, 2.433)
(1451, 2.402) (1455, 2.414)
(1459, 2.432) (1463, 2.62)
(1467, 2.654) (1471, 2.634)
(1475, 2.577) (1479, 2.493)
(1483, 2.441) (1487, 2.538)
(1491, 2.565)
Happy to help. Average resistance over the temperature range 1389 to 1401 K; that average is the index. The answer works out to 2.33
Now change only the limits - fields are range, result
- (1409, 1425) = 2.76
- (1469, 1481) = 2.57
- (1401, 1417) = 2.76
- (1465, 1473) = 2.64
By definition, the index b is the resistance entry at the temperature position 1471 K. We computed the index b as 2.634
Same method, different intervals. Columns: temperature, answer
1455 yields 2.414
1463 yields 2.62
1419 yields 2.731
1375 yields 1.067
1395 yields 2.368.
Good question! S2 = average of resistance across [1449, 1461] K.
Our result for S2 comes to 2.42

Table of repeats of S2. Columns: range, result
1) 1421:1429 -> 2.61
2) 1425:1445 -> 2.5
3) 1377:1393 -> 1.76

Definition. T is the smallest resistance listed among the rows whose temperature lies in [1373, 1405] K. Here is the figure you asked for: 1.067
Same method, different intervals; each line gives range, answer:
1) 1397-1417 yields 2.461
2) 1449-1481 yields 2.402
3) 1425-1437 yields 2.465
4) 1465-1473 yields 2.634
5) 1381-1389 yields 1.619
